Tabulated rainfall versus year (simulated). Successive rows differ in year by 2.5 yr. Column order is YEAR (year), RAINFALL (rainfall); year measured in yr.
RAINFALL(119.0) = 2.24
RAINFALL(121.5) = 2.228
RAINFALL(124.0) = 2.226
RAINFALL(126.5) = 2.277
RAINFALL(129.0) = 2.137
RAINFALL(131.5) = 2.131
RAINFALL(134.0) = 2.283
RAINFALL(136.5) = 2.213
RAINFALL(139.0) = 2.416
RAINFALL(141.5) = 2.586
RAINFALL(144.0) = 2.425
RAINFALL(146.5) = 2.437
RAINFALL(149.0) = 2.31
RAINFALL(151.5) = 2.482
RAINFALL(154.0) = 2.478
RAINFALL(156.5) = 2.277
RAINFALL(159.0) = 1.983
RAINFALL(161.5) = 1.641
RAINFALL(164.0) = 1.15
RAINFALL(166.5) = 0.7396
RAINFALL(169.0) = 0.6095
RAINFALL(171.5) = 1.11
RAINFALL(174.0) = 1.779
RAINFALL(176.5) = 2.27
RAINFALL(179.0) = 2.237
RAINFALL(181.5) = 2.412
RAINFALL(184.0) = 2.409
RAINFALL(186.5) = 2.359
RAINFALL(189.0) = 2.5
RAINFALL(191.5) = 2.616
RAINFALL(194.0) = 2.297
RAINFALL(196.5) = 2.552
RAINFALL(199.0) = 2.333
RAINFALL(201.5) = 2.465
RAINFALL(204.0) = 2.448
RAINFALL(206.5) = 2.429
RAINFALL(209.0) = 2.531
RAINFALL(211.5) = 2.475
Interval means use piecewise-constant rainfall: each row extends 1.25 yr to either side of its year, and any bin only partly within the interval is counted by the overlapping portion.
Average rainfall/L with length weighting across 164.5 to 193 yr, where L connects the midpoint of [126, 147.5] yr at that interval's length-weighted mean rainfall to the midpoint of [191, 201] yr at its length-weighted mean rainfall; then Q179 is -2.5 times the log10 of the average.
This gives 0.26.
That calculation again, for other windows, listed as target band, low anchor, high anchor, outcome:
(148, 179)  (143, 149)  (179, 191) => 0.35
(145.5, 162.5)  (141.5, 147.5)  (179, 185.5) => 0.10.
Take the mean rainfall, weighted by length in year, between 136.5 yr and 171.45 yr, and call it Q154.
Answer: 1.94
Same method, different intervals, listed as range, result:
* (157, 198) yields 1.93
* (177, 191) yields 2.39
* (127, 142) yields 2.28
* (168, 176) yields 1.29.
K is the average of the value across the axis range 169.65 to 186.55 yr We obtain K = 2.01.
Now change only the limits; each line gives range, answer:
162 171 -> 0.923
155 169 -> 1.49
